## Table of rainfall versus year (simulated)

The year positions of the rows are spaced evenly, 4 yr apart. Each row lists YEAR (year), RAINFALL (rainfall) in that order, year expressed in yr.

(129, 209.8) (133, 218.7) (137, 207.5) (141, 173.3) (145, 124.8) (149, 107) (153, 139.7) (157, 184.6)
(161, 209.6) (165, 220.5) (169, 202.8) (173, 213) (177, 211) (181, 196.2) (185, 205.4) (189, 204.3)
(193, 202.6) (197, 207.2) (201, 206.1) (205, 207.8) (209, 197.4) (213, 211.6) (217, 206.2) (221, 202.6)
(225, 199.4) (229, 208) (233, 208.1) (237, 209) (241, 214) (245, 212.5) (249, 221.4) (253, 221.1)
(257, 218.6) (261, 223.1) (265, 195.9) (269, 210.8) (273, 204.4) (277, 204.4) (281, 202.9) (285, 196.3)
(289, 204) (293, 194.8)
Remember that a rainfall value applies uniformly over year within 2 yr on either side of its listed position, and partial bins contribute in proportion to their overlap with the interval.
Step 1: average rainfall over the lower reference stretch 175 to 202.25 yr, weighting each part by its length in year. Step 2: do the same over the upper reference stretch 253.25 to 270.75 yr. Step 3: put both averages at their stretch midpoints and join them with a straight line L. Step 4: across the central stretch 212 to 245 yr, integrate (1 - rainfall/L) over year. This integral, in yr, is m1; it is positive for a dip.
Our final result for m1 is 0.3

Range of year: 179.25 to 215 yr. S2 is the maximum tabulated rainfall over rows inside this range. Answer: 211.6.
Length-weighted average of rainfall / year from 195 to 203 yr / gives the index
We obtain 207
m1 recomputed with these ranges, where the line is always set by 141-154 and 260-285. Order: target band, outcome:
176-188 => -4.2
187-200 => -3.9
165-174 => -4.2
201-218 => -3.9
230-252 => -3.1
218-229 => -1.7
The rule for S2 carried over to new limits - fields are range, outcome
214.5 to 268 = 223.1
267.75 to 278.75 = 210.8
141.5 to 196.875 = 220.5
